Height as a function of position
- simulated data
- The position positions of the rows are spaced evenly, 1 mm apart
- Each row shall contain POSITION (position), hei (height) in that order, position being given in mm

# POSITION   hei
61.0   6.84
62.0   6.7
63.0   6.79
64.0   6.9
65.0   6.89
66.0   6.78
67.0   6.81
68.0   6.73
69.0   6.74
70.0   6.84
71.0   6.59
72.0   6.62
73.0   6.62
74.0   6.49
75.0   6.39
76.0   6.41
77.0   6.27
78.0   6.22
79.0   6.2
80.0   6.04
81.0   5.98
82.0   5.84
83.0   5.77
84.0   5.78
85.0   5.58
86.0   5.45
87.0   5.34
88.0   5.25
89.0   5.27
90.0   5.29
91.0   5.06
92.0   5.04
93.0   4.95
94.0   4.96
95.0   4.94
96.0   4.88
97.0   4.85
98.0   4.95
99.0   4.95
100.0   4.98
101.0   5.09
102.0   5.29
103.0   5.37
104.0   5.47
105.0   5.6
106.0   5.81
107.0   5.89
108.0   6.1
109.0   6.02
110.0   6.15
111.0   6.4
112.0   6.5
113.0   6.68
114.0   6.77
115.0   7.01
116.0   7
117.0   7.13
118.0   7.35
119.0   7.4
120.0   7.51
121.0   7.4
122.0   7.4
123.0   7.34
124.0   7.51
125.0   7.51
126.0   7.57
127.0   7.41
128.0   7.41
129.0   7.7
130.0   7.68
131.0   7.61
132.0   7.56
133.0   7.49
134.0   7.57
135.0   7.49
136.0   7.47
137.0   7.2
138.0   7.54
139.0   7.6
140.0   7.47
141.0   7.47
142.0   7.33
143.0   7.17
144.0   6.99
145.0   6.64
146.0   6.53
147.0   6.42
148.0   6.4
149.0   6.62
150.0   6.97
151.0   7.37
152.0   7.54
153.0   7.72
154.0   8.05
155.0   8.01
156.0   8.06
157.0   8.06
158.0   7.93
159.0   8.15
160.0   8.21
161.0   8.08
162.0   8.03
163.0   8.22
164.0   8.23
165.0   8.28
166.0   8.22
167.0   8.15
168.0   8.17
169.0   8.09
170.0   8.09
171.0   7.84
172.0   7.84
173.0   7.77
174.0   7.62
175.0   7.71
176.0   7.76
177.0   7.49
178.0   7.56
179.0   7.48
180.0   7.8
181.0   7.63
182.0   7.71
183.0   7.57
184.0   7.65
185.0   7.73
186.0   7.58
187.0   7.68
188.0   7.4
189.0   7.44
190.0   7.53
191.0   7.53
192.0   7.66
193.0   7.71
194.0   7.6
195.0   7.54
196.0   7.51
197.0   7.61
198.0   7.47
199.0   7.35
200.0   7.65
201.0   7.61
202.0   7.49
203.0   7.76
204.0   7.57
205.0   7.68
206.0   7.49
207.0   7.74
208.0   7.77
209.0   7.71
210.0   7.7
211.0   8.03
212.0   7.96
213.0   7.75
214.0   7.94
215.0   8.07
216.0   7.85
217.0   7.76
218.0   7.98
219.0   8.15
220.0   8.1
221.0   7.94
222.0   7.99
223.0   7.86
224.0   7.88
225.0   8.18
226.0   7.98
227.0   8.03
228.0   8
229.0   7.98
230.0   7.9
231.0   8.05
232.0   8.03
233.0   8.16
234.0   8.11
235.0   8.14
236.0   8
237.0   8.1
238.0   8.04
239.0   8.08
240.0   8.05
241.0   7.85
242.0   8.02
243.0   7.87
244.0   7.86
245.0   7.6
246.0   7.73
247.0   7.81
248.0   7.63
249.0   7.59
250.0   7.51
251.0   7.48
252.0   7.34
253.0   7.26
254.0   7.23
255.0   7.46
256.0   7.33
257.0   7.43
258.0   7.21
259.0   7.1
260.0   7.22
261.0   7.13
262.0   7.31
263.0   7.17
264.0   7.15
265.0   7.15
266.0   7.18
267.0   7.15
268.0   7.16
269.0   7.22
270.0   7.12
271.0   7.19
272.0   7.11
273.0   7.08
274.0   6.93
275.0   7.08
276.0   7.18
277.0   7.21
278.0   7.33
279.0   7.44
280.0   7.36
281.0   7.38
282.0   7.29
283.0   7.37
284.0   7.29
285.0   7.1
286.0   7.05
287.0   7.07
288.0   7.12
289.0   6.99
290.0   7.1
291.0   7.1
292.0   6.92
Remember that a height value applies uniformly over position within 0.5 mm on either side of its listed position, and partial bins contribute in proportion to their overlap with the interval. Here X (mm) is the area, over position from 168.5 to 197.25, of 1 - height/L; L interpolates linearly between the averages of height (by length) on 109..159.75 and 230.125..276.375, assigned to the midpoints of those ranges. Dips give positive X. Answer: -1.1 mm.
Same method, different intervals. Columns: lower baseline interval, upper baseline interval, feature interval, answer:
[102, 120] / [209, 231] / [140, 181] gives -3.2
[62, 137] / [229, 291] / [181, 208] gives -2.2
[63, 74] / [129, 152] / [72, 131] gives 6.7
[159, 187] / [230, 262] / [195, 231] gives -0.2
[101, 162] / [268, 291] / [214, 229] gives -1.7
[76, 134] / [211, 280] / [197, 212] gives -0.9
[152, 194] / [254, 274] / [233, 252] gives -1.3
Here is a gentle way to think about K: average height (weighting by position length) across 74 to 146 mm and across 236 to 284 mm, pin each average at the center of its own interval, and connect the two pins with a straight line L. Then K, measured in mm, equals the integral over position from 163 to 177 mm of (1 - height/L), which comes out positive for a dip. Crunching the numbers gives -2.39 mm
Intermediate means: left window 6.41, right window 7.42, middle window 7.97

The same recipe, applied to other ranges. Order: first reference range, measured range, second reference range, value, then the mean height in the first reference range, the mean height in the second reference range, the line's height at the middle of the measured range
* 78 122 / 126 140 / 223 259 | -2.7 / 5.87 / 7.79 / 6.32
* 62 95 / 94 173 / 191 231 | -3.0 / 6.05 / 7.79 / 6.77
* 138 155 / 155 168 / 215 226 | -1.4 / 7.18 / 7.97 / 7.34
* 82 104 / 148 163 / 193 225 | -2.6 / 5.21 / 7.76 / 6.59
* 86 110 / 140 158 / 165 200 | -1.4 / 5.3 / 7.7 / 6.75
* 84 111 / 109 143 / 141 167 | -4.2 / 5.36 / 7.58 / 6.48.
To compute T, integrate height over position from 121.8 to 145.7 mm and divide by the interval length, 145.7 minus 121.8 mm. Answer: 7.41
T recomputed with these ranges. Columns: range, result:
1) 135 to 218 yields 7.64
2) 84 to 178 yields 6.89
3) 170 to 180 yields 7.7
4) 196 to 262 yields 7.75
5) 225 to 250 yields 7.94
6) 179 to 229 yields 7.74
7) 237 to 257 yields 7.68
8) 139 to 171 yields 7.64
